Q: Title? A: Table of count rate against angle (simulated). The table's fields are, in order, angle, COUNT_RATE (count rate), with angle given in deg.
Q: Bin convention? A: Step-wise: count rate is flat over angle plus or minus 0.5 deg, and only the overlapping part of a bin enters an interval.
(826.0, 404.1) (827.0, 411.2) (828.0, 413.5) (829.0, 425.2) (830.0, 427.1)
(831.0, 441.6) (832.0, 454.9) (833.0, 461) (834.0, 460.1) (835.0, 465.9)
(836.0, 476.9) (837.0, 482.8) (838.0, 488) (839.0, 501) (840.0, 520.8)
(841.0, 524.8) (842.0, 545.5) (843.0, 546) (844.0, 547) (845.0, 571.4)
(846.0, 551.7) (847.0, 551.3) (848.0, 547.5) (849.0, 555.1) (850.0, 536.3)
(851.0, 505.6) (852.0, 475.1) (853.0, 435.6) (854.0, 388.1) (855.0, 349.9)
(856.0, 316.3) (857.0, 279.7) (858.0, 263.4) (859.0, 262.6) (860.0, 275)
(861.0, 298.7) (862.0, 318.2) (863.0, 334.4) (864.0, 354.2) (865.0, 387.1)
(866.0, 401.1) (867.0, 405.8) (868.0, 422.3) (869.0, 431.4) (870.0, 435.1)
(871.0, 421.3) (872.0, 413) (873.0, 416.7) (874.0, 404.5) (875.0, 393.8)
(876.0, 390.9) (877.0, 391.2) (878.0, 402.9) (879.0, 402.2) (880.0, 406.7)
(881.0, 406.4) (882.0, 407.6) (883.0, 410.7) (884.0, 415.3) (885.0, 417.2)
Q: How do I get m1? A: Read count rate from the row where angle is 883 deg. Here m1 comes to 410.7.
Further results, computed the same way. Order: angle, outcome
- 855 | 349.9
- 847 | 551.3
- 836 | 476.9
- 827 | 411.2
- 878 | 402.9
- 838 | 488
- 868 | 422.3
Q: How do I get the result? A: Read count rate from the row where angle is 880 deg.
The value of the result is 406.7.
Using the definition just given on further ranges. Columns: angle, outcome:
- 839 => 501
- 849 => 555.1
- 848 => 547.5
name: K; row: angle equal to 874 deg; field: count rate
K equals 404.5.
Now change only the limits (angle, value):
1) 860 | 275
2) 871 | 421.3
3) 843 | 546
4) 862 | 318.2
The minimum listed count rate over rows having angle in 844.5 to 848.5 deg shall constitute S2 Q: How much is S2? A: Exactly 547.5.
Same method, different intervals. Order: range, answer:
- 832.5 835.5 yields 460.1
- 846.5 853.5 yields 435.6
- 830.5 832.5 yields 441.6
